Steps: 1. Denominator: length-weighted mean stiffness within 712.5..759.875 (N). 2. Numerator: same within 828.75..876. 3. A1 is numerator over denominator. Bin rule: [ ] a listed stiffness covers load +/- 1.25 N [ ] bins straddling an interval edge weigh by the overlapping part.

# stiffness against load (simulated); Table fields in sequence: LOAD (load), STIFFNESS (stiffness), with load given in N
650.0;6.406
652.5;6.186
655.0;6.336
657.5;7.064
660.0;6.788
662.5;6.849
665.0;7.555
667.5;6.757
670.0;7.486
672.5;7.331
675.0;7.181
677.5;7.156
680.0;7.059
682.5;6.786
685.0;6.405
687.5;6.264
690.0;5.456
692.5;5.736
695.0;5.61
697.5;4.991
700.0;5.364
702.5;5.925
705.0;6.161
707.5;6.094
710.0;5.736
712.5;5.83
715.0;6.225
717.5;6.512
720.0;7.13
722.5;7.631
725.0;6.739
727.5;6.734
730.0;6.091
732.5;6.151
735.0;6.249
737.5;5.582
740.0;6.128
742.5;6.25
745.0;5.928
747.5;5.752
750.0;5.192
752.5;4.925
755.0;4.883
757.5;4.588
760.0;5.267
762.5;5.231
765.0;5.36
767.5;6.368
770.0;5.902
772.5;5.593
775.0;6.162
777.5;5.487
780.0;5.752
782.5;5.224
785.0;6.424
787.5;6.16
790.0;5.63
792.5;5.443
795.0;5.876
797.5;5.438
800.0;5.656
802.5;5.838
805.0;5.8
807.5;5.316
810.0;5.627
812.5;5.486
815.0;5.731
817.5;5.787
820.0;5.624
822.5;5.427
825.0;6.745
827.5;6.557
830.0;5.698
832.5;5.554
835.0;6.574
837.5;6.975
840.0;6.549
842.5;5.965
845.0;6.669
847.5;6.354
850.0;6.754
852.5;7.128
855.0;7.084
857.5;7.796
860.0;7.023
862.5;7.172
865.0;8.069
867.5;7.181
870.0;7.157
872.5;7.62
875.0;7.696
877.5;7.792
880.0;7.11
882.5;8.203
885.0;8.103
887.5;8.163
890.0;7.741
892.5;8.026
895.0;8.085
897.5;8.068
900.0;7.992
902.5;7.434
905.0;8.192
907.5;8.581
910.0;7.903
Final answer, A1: 1.1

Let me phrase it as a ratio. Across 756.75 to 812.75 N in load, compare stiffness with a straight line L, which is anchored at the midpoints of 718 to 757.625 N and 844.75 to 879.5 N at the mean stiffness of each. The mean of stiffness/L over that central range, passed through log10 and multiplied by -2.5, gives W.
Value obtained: 0.15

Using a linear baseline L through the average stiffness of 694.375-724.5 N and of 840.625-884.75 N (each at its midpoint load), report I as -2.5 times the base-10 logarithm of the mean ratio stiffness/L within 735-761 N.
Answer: 0.17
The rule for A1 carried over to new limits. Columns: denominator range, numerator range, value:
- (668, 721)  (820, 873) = 1.07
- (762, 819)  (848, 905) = 1.33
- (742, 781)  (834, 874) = 1.27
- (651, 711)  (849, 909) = 1.19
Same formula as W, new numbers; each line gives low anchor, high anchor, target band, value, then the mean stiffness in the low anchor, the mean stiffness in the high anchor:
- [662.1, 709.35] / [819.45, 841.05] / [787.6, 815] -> 0.111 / 6.41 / 6.2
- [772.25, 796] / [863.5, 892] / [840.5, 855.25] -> 0.076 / 5.78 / 7.72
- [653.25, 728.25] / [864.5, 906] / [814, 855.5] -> 0.185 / 6.49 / 7.79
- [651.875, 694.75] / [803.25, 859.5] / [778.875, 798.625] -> 0.112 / 6.71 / 6.24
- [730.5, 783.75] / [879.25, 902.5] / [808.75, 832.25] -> 0.152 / 5.62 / 7.93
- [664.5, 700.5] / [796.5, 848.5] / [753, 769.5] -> 0.170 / 6.48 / 5.97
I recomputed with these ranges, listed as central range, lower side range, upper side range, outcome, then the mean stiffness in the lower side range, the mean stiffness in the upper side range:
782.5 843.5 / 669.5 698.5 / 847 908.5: 0.22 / 6.44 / 7.63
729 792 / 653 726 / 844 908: 0.21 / 6.48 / 7.58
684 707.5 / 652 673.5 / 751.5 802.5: 0.14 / 6.95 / 5.58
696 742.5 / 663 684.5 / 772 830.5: 0.08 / 7.13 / 5.77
